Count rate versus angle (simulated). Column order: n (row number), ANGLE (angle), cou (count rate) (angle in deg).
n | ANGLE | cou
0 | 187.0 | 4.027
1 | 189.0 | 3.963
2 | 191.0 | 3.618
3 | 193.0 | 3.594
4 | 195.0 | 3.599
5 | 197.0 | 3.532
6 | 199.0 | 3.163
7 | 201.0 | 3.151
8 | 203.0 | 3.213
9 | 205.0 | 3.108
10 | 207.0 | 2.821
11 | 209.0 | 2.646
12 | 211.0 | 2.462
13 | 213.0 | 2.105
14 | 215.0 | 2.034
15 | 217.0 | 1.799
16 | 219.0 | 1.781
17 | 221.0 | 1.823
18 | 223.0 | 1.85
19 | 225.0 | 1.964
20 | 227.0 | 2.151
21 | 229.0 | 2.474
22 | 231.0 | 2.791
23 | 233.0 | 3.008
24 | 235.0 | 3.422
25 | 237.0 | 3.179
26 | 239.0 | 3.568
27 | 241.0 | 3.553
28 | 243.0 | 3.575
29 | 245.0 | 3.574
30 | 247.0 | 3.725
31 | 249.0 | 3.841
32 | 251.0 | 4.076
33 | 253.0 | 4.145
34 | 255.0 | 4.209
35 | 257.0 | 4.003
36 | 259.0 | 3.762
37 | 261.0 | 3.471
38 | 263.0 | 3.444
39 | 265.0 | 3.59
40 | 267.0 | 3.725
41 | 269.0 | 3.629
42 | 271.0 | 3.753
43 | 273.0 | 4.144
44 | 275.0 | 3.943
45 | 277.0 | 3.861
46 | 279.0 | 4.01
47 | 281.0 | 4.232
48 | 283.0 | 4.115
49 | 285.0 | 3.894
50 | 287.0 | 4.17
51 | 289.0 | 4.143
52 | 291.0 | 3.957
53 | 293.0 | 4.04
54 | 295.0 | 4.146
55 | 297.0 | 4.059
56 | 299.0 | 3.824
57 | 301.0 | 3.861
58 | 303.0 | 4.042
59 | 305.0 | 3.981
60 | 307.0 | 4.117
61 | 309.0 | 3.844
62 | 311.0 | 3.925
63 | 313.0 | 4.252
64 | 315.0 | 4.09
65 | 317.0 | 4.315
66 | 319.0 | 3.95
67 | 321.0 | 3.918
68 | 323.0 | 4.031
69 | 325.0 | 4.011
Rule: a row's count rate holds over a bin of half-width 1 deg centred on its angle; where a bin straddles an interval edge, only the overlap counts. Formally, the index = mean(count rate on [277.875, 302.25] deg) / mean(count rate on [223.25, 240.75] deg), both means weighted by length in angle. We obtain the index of 1.44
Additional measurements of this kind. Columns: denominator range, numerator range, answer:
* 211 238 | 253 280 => 1.63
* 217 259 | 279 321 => 1.30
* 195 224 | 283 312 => 1.56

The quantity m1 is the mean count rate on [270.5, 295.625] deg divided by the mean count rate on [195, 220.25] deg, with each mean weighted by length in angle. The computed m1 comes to 1.51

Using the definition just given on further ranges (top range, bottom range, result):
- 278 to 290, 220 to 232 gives 1.88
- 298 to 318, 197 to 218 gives 1.50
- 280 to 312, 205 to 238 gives 1.66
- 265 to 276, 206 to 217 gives 1.62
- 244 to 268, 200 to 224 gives 1.58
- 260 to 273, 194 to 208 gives 1.13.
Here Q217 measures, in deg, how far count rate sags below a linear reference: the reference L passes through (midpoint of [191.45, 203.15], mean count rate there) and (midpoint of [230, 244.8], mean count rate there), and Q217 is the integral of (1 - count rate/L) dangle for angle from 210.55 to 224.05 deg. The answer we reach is 5.6 deg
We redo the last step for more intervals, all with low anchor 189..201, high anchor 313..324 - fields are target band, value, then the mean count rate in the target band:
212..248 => 9.73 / 2.69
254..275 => 0.27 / 3.78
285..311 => -0.16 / 4.01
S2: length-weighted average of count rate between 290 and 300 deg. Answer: 4.01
